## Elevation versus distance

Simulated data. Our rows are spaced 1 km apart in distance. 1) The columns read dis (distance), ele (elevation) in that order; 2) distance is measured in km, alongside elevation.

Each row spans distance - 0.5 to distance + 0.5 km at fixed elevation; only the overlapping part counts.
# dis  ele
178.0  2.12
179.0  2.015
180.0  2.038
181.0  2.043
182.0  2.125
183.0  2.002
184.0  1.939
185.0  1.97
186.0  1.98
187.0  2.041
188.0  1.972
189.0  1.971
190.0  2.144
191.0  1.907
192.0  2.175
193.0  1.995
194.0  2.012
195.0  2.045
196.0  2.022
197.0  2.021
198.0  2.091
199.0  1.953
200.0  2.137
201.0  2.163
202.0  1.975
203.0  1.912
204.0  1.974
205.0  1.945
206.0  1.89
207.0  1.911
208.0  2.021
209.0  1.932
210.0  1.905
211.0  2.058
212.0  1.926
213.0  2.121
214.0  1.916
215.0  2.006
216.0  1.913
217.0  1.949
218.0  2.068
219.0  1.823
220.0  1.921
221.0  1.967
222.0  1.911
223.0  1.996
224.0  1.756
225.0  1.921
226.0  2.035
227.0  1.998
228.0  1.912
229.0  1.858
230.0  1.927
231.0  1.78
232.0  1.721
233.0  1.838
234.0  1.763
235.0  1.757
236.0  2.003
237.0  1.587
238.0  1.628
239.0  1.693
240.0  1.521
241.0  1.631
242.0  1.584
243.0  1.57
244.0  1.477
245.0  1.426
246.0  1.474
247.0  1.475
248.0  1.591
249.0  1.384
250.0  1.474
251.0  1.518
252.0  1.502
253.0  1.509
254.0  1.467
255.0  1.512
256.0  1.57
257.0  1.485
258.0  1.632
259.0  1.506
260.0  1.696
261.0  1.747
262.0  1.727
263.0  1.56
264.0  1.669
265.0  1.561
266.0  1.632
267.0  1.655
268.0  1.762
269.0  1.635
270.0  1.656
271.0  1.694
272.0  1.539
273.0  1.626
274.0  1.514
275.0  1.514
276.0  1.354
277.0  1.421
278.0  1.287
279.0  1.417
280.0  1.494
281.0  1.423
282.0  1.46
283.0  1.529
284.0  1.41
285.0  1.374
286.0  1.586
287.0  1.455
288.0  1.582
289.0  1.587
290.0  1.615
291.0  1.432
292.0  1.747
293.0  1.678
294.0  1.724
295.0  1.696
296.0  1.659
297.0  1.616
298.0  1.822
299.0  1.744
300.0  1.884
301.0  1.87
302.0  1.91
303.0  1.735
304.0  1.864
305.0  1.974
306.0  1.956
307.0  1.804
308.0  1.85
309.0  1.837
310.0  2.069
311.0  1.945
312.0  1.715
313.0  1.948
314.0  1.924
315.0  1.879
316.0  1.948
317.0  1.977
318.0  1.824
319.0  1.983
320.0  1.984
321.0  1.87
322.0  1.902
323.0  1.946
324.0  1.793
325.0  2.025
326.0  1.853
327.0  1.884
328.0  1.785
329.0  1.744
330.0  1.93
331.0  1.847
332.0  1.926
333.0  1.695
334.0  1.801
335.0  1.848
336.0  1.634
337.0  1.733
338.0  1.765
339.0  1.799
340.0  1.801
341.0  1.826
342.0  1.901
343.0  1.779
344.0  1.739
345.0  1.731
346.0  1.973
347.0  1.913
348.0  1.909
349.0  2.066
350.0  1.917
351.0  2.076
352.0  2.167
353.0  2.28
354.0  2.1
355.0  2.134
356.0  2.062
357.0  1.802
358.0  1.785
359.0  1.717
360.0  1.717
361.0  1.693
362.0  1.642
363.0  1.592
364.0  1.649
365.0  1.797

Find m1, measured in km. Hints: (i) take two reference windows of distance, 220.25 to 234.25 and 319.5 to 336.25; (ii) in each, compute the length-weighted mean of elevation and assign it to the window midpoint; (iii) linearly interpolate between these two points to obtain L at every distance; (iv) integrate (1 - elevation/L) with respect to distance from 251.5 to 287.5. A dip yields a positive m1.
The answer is 6.3 km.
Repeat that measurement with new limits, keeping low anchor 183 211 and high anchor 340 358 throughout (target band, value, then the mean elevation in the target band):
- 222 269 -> 7.6 km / 1.67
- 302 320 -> 0.6 km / 1.9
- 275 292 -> 4.3 km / 1.47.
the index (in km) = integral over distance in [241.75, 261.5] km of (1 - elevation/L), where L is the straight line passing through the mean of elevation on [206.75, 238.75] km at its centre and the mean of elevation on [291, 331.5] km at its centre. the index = 3.71 km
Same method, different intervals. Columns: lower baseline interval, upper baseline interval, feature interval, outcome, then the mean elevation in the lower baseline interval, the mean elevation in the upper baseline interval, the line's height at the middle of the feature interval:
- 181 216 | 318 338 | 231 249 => 3.0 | 2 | 1.85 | 1.95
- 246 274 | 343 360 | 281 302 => 1.0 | 1.58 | 1.95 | 1.71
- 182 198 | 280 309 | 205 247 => 1.7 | 2.02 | 1.68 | 1.9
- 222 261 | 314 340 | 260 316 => 3.2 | 1.67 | 1.86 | 1.77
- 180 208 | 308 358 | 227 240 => 1.3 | 2.01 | 1.9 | 1.98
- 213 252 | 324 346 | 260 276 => 1.4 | 1.76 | 1.81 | 1.78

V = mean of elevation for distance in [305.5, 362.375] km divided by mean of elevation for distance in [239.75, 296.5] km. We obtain 1.2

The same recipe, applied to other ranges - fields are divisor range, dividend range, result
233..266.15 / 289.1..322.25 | 1.15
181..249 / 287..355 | 0.98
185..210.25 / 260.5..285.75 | 0.77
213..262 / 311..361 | 1.09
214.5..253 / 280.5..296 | 0.89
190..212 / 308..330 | 0.95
